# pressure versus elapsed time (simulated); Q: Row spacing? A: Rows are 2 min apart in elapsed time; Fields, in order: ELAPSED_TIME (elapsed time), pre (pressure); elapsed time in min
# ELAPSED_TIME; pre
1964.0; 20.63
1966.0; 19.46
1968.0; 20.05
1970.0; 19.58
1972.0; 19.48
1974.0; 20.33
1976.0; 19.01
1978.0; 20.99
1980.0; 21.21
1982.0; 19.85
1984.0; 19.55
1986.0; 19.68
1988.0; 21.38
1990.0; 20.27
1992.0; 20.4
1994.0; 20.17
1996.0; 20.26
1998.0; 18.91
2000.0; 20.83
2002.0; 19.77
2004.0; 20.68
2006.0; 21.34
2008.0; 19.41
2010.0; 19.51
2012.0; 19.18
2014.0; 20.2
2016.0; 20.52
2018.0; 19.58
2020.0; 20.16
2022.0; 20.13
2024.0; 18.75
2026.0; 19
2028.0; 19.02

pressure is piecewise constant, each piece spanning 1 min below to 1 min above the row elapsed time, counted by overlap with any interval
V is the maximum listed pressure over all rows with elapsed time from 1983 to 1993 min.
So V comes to 21.38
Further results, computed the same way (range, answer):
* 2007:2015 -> 20.2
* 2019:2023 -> 20.16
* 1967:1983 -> 21.21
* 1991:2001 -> 20.83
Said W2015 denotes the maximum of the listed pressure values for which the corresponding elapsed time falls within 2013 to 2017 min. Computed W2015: 20.52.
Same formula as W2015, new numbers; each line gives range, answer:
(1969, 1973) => 19.58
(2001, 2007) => 21.34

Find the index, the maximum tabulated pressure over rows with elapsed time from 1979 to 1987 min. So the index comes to 21.21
